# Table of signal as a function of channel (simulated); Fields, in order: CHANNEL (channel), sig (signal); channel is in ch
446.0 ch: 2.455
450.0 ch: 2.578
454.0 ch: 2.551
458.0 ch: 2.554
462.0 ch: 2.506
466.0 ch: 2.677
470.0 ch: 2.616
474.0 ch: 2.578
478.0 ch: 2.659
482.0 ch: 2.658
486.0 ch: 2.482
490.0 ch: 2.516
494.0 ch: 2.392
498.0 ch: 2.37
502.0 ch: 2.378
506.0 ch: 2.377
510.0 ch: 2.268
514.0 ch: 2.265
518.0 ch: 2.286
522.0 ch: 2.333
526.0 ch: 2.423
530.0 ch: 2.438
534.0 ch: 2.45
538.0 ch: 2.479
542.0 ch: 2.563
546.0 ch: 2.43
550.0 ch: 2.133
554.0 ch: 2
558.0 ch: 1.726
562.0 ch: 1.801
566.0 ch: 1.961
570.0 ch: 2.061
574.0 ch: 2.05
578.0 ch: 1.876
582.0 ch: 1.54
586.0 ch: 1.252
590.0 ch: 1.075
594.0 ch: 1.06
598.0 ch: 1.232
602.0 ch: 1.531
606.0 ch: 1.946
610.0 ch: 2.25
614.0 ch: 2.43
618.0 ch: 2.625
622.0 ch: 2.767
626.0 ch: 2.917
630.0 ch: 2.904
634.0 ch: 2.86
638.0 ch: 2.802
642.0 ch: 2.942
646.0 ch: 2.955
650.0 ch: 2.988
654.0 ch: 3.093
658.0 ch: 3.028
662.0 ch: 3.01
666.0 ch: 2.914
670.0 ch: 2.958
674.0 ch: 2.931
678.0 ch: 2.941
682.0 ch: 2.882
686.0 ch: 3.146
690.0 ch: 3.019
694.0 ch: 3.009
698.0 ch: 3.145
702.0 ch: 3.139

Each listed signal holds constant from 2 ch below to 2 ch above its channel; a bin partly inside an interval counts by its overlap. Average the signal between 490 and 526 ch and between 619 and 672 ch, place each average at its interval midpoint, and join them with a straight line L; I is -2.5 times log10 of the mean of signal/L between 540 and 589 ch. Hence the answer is 0.31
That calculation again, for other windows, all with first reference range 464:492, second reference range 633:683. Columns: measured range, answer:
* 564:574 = 0.35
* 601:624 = 0.24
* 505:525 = 0.16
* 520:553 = 0.14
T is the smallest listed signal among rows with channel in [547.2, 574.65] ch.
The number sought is 1.726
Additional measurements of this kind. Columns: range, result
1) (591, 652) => 1.06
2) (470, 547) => 2.265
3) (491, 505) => 2.37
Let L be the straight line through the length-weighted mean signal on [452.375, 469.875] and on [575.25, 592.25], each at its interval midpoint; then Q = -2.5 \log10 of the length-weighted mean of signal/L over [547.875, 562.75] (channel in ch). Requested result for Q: -0.13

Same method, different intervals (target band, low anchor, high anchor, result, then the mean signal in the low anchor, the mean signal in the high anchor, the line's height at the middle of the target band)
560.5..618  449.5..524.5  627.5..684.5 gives 0.495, 2.47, 2.94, 2.76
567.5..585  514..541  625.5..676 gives 0.376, 2.4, 2.95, 2.61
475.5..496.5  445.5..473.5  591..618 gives -0.049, 2.57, 1.78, 2.43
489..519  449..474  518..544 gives 0.062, 2.58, 2.44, 2.49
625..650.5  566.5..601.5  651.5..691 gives -0.195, 1.54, 2.99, 2.43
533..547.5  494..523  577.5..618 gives -0.187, 2.33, 1.66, 2.09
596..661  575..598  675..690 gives -0.227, 1.38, 2.99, 2.08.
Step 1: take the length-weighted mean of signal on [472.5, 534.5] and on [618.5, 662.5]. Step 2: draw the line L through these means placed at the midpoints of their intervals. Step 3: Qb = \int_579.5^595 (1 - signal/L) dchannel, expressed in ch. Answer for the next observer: 8.3 ch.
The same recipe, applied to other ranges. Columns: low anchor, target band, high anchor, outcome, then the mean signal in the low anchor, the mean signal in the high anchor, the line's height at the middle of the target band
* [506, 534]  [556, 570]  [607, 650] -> 3.6 ch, 2.35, 2.74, 2.5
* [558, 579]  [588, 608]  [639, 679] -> 8.0 ch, 1.93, 2.97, 2.27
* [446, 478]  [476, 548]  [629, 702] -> 6.5 ch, 2.58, 2.98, 2.68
